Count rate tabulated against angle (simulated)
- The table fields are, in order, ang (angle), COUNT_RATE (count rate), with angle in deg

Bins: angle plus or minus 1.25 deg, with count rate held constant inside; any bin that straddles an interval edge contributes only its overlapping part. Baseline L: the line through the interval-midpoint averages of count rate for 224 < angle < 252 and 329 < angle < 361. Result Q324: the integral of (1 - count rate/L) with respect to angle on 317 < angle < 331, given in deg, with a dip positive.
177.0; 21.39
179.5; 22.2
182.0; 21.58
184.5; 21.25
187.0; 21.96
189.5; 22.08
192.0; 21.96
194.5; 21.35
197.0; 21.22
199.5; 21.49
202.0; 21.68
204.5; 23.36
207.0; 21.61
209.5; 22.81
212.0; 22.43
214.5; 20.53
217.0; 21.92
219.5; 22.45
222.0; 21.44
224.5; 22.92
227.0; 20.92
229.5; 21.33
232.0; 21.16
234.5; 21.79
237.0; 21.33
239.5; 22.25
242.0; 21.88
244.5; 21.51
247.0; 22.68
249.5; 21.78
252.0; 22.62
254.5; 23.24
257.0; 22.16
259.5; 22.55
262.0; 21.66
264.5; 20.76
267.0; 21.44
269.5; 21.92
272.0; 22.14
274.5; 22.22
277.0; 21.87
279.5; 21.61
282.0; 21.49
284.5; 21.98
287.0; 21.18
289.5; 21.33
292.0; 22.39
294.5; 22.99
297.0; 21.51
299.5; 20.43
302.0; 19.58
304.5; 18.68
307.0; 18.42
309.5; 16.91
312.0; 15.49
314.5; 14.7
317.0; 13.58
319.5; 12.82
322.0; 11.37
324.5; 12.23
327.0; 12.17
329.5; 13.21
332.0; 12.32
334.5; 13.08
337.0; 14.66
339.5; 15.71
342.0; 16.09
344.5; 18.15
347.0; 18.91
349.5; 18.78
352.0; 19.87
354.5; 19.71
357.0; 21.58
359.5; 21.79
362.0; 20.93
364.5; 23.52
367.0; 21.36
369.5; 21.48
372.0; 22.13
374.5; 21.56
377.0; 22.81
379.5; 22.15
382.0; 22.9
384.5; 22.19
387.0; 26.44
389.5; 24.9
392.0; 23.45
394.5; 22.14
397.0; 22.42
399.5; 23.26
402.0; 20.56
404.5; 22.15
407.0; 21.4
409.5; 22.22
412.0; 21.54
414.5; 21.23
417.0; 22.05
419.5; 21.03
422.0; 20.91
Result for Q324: 4.4 deg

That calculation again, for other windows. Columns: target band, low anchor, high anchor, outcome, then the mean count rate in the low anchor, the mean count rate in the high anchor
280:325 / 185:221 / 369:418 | 7.8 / 21.9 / 22.5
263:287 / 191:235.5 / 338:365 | -1.1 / 21.8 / 19.4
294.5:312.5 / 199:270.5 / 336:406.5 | 2.0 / 21.9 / 21.2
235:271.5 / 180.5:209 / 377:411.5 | 0.2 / 21.8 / 22.8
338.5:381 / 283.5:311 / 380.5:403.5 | 3.4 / 20.4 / 23.1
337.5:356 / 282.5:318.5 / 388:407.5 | 2.5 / 19.2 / 22.6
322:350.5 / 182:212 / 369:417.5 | 9.5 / 21.9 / 22.5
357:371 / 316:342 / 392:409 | -3.4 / 13.3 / 22.1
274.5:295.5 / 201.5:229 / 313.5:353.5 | -4.8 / 22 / 14.9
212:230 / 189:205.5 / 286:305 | 0.0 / 21.8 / 21.1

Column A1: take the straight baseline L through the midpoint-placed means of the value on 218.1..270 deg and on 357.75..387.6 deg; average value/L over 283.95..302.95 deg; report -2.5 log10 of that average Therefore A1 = 0.03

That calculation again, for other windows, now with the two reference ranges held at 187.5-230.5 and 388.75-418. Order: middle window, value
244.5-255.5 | -0.02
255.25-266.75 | 0.01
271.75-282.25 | 0.01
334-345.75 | 0.37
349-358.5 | 0.10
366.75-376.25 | 0.02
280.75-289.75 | 0.02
